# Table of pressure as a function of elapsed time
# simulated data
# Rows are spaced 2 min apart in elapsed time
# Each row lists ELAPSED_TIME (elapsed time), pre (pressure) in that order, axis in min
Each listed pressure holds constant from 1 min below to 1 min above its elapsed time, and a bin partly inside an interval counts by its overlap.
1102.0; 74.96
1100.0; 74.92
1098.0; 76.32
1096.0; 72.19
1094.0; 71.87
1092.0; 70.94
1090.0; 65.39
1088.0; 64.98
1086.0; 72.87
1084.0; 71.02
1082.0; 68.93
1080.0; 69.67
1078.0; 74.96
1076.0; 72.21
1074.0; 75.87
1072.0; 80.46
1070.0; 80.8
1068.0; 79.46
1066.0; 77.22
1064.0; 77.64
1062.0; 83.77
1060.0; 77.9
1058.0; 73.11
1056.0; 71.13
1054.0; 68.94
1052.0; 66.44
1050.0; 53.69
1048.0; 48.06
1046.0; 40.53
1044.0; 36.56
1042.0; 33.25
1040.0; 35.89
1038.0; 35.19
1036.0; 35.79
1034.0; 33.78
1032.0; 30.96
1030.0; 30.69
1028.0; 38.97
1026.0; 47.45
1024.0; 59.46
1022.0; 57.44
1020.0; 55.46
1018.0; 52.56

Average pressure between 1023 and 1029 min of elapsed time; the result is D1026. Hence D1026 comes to 48.6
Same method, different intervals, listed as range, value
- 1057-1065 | 78.1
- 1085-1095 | 69.2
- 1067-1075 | 79.1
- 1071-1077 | 76.2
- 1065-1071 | 79.2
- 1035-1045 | 35.3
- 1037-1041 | 35.5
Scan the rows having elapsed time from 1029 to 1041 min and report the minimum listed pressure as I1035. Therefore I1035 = 30.69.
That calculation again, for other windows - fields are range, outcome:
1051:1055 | 66.44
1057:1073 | 73.11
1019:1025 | 55.46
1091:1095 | 70.94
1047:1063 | 48.06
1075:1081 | 69.67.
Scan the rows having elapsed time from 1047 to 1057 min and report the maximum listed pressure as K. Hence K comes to 71.13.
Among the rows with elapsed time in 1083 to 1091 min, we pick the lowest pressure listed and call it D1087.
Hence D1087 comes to 64.98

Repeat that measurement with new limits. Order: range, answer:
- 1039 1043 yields 33.25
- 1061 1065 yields 77.64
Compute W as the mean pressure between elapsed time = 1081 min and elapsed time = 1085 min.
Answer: 70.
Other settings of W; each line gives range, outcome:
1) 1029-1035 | 31.8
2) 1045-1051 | 47.4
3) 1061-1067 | 79.5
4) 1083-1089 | 69.6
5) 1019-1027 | 55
